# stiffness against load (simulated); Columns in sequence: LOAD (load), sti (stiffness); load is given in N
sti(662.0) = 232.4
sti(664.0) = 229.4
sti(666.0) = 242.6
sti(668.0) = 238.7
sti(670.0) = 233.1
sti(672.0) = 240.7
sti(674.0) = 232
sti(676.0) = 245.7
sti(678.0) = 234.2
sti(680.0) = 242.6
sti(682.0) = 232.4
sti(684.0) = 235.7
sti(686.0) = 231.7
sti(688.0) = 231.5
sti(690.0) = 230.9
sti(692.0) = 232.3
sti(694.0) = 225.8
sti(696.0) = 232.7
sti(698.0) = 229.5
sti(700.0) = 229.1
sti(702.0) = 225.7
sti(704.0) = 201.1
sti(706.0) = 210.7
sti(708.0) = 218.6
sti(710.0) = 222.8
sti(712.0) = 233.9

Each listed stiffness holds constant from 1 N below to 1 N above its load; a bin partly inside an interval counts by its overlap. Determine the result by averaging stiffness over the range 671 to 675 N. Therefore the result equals 236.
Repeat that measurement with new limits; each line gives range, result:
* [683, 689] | 233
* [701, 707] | 212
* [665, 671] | 238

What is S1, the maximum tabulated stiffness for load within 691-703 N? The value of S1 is 232.7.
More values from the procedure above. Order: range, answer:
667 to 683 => 245.7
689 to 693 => 232.3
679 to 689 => 242.6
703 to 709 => 218.6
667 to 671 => 238.7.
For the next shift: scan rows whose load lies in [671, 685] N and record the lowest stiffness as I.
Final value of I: 232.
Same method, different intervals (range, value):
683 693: 230.9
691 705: 201.1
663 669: 229.4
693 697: 225.8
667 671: 233.1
